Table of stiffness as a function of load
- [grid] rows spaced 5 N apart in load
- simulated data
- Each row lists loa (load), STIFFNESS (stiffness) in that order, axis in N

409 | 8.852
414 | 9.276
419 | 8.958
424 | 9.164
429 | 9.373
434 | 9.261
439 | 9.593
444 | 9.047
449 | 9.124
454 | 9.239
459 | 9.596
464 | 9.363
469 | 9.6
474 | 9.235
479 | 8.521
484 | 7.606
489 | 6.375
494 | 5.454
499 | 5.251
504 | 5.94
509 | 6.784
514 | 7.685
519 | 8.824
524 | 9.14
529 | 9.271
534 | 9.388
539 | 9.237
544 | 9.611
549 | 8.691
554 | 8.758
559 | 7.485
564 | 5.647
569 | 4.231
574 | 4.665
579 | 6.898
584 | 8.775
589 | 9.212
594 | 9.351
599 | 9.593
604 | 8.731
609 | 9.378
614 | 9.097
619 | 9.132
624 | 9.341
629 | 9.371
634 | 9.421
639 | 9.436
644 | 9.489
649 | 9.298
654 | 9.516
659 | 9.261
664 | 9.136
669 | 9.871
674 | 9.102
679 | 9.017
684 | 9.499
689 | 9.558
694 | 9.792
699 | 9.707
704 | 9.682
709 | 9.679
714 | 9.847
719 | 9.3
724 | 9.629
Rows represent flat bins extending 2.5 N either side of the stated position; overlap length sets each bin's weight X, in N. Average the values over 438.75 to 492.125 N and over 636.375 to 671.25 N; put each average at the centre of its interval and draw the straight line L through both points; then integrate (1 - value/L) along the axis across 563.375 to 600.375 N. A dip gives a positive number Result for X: 7.6 N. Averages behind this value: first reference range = 8.77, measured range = 7.31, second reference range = 9.43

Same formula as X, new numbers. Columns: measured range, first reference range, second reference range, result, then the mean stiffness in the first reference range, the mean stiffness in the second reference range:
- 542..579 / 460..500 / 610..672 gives 6.9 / 7.84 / 9.36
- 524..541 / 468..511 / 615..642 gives -3.2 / 7.12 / 9.33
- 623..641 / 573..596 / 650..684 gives -1.3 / 7.95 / 9.33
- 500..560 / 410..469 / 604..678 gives 6.1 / 9.28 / 9.32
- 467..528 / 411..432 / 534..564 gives 8.6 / 9.19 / 8.55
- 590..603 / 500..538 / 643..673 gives -0.8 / 8.08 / 9.41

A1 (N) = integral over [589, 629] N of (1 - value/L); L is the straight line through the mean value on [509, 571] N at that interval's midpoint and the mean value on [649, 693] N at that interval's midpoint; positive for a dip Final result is -2.0 N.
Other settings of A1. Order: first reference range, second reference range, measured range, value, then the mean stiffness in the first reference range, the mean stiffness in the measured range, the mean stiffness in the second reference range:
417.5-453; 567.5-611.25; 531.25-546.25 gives -1.9 N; 9.23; 9.41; 7.95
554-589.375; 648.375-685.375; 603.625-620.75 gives -2.9 N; 6.7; 9.13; 9.33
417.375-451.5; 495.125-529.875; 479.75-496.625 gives 2.8 N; 9.22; 6.68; 7.39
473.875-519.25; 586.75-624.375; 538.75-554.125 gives -2.1 N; 6.98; 9.1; 9.22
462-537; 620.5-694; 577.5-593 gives 0.4 N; 7.89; 8.49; 9.39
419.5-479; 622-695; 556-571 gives 5.5 N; 9.28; 5.94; 9.4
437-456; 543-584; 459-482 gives -1.1 N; 9.24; 9.19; 7.01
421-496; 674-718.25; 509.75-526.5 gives 1.1 N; 8.73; 8.37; 9.56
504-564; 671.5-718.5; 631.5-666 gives -0.6 N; 8.39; 9.37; 9.53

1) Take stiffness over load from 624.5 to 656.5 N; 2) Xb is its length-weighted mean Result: 9.42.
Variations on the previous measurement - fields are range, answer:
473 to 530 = 7.42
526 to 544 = 9.34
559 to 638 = 8.19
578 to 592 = 8.48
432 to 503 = 8.32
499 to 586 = 7.63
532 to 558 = 9.04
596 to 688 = 9.32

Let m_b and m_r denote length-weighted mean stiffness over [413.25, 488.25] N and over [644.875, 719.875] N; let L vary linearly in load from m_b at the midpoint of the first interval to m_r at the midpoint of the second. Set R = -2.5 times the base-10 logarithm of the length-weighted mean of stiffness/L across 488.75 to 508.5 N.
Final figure 0.50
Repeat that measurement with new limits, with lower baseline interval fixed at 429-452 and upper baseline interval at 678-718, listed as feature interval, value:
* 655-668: 0.03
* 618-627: 0.03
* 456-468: -0.02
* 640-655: 0.01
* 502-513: 0.39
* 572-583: 0.45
